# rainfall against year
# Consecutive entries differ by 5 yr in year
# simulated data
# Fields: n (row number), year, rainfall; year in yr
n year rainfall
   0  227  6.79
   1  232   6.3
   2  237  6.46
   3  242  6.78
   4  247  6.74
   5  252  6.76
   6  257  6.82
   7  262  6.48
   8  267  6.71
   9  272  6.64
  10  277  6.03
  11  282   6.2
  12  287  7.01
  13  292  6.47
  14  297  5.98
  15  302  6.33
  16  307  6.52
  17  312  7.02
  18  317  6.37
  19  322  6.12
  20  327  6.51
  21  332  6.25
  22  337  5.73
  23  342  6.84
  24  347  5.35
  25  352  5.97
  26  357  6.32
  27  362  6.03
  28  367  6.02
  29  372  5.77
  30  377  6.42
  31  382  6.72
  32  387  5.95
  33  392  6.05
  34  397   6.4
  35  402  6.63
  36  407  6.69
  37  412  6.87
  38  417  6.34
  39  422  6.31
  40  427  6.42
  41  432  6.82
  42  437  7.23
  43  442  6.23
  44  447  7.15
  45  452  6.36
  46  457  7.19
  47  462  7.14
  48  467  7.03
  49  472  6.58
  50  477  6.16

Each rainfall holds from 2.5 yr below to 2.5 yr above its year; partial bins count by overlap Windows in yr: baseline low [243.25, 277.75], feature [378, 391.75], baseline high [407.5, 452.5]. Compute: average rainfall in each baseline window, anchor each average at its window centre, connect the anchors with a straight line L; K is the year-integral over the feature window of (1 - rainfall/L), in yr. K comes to 0.72 yr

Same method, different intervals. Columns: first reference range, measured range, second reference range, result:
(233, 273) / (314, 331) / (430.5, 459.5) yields 1.0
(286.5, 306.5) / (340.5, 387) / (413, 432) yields 2.1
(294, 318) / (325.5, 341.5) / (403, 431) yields 0.6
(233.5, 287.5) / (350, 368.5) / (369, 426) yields 1.0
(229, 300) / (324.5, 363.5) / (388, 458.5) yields 2.6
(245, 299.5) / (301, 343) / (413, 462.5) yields 1.2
